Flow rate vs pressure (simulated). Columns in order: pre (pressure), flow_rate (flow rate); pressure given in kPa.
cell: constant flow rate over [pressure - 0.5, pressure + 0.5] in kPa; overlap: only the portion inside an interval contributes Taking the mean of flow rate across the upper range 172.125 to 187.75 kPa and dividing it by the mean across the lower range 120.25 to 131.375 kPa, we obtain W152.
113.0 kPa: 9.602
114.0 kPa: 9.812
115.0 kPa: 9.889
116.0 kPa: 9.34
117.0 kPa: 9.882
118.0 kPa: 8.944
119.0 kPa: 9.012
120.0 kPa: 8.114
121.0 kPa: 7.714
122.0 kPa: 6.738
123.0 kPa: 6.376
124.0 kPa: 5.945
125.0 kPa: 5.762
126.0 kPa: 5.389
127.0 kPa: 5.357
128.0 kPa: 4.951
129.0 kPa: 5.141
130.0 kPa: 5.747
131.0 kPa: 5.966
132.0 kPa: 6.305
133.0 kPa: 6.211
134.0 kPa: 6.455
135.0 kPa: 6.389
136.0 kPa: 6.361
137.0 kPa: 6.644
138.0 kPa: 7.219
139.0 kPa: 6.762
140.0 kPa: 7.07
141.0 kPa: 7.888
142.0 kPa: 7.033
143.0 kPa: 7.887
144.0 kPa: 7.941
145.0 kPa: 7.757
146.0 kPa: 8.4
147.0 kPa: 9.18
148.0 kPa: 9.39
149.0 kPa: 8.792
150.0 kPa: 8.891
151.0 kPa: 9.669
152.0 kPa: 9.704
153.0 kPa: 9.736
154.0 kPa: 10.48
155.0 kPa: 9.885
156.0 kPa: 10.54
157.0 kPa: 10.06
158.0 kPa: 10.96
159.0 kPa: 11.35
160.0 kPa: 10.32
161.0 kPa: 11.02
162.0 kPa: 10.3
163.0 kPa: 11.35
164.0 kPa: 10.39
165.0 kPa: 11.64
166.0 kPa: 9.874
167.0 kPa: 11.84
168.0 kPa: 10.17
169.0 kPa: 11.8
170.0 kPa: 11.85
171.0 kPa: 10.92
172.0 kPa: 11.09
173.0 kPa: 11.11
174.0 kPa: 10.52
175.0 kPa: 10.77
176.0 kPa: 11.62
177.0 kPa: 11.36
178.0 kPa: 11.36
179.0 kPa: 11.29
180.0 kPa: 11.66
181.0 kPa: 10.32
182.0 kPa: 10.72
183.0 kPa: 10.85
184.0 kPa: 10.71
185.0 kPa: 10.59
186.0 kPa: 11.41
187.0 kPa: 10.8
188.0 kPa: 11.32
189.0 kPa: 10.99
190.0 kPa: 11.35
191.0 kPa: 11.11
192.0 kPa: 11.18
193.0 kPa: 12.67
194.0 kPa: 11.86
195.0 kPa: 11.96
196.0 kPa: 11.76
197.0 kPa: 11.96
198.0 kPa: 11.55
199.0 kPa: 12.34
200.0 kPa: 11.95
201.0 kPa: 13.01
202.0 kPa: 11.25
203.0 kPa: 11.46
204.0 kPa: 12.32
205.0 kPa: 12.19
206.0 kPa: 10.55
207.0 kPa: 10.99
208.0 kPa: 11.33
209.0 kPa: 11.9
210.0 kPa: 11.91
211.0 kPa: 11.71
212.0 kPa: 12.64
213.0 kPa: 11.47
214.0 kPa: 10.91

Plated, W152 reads 1.8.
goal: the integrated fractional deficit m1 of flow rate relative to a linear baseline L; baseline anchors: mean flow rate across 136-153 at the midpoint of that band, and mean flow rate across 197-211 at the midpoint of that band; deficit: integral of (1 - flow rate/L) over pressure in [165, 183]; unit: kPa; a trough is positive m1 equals -2.1 kPa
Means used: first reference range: 8.13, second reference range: 11.8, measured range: 11.1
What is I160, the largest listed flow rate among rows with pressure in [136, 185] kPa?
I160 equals 11.85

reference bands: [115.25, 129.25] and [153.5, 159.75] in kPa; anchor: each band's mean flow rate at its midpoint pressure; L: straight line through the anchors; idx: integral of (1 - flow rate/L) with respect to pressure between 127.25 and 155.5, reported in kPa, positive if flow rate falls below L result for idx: 4.64 kPa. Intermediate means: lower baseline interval 7.13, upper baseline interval 10.5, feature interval 7.62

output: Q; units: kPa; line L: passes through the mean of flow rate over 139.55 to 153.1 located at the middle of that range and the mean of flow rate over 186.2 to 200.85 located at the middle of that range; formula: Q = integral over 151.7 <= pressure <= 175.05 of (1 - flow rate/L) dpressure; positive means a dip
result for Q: -2.7 kPa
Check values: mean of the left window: 8.49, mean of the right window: 11.7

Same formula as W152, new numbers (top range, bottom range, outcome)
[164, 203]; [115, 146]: 1.61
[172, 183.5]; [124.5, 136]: 1.90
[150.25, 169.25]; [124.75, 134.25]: 1.85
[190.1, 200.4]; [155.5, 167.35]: 1.09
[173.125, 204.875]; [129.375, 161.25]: 1.37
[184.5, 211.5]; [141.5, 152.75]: 1.35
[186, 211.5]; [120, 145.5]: 1.78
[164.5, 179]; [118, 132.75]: 1.74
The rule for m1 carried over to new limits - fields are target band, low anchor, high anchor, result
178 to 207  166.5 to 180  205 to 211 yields -0.29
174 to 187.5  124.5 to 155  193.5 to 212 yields -1.01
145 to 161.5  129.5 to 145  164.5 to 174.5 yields -1.64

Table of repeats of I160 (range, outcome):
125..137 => 6.644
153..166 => 11.64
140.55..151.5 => 9.669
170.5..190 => 11.66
